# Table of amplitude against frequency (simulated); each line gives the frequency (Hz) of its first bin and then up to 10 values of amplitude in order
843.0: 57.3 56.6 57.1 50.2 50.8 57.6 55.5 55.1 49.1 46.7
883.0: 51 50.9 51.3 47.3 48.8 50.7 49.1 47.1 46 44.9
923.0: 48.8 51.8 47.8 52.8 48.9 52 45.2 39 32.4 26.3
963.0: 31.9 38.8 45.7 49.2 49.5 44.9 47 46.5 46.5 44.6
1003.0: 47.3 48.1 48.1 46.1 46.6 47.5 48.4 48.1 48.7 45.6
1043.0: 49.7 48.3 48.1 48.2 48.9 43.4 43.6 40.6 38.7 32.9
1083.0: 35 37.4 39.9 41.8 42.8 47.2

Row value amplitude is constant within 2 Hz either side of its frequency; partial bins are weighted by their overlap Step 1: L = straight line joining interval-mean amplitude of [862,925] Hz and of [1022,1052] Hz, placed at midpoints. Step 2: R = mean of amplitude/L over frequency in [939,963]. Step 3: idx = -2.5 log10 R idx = 0.25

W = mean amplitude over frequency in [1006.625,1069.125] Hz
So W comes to 47.3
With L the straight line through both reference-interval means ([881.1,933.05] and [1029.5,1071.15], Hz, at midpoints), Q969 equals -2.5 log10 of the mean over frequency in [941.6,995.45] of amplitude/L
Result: 0.14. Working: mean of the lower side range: 48.9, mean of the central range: 42.3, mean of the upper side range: 46.9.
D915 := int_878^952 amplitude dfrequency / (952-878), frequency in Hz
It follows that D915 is 48.6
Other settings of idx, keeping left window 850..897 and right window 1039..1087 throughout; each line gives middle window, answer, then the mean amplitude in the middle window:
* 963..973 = 0.18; 40.2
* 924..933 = -0.01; 49.7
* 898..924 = 0.05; 47.8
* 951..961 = 0.47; 31.3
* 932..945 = -0.05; 51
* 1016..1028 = -0.05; 47.3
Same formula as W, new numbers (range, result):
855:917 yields 50.5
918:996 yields 44.5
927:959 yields 44.6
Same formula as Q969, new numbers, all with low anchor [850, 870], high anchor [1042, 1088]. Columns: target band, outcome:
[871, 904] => 0.06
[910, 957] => 0.08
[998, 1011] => -0.02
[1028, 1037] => -0.09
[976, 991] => 0.00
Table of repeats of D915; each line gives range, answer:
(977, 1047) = 47.3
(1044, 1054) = 48.4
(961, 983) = 43.2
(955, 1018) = 43.7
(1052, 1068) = 46.3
